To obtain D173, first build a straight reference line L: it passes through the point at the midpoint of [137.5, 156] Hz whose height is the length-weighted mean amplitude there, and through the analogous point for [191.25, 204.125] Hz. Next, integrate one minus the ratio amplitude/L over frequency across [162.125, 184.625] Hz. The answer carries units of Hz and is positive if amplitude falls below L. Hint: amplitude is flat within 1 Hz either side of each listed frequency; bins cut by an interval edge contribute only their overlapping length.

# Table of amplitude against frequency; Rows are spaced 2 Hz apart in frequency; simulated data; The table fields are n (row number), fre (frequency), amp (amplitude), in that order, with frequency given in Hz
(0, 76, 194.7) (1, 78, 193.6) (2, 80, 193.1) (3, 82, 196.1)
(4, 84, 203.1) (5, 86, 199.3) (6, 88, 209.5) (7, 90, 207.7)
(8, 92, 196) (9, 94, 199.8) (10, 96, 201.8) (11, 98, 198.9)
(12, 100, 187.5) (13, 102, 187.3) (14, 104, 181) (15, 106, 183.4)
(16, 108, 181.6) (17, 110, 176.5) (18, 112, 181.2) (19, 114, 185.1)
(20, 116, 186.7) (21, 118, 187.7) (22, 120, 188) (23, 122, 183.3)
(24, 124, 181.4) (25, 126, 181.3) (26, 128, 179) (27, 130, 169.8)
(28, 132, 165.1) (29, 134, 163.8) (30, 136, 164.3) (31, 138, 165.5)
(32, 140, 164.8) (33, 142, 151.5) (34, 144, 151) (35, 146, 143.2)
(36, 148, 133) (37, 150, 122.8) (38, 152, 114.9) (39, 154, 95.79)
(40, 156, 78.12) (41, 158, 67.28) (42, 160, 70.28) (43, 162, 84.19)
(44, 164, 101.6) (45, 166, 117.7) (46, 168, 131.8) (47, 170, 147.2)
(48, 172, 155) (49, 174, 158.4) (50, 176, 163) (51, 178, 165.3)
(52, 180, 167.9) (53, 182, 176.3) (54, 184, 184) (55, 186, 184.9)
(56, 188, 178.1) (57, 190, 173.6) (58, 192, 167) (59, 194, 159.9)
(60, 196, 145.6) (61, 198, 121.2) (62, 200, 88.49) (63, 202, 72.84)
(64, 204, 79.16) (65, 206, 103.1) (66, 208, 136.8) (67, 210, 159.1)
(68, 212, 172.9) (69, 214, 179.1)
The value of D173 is -3.83 Hz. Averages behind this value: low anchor 134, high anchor 121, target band 148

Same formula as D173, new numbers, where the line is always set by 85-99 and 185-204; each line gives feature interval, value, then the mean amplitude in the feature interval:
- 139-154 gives 2.8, 137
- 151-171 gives 7.4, 101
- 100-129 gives 0.8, 183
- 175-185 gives -1.5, 171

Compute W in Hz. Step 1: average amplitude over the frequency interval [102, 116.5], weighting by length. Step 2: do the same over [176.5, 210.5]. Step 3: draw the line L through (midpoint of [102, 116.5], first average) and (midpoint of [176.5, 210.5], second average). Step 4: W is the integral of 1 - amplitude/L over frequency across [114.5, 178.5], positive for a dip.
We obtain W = 8.33 Hz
